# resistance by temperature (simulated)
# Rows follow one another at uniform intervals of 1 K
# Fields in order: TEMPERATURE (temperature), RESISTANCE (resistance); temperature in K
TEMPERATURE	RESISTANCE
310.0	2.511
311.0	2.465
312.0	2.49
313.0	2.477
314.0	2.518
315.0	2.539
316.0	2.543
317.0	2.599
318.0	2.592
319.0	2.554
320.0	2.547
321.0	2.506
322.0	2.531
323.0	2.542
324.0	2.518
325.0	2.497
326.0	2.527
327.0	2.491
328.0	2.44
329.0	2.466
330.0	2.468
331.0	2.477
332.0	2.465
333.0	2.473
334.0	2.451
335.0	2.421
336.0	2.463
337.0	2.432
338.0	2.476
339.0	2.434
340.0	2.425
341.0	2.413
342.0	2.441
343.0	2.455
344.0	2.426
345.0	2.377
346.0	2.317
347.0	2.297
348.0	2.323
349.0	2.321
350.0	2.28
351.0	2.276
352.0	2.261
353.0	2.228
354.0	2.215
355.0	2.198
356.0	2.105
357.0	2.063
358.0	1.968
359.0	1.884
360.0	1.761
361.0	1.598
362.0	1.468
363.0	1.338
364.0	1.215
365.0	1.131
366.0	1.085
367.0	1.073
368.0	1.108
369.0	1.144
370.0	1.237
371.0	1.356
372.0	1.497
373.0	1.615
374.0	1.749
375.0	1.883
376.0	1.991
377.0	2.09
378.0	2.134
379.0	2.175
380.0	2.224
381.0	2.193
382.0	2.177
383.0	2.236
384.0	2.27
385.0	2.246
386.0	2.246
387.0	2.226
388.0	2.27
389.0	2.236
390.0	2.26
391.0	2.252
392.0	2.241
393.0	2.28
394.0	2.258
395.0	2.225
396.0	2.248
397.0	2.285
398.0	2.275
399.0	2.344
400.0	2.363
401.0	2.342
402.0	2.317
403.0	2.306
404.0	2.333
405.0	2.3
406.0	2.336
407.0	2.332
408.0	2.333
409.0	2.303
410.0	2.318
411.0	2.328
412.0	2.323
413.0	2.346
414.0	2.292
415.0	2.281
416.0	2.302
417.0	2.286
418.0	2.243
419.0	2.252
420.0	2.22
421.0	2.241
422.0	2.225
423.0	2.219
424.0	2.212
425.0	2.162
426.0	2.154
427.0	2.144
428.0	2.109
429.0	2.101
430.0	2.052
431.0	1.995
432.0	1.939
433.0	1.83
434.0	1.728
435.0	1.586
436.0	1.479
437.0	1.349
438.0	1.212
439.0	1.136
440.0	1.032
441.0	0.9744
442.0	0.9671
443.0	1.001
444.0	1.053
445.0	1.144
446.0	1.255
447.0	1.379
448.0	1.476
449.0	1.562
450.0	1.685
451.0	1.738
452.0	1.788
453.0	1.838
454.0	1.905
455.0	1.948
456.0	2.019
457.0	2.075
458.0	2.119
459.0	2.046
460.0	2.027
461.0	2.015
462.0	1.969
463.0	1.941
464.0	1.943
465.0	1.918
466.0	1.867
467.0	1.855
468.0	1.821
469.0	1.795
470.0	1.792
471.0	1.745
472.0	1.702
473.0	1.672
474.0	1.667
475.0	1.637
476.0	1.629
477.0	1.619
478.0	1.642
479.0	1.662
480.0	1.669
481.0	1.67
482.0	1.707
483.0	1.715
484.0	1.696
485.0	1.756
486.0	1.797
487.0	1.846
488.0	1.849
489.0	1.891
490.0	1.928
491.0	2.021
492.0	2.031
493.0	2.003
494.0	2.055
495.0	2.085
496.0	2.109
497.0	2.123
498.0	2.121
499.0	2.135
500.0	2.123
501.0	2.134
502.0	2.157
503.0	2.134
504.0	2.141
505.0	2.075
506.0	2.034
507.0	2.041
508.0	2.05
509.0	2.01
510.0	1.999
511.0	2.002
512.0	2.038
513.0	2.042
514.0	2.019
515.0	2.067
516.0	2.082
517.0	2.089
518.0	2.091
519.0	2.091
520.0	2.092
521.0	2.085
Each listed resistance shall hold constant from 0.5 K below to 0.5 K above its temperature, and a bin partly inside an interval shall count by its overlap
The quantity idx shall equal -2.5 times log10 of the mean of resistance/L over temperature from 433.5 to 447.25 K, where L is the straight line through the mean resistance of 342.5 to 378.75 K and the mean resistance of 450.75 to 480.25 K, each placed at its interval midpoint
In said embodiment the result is 0.435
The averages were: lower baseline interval 1.85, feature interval 1.23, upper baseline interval 1.84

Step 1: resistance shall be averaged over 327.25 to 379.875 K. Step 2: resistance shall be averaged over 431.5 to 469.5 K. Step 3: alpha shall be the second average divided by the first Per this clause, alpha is 0.81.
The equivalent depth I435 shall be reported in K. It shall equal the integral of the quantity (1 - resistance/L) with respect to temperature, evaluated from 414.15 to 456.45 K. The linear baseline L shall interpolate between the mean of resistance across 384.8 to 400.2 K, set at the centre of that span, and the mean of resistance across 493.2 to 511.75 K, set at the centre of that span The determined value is 8.19 K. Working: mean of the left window 2.26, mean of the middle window 1.77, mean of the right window 2.08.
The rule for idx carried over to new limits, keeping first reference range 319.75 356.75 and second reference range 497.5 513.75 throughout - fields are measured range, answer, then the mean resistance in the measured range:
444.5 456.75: 0.30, 1.65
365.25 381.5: 0.37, 1.65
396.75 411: -0.02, 2.32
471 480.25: 0.27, 1.66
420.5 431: 0.04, 2.15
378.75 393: 0.04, 2.23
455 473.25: 0.13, 1.91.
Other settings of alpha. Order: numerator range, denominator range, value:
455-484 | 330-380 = 0.91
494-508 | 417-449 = 1.23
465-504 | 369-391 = 0.93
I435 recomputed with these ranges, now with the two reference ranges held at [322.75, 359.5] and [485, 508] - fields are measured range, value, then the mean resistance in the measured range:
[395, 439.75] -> 1.7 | 2.12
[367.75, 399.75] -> 3.2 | 2.04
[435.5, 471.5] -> 8.2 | 1.64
